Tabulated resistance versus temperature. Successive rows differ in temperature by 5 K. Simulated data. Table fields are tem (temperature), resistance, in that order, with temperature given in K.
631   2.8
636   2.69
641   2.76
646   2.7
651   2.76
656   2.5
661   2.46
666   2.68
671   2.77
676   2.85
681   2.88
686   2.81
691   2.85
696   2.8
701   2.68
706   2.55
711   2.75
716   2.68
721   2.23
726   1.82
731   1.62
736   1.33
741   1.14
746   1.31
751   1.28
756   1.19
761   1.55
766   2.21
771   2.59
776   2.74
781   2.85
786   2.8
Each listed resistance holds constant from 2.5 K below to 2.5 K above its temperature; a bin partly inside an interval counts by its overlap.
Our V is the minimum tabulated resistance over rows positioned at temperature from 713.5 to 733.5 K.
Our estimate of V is 1.62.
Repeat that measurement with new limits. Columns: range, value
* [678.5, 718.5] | 2.55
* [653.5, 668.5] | 2.46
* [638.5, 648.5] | 2.7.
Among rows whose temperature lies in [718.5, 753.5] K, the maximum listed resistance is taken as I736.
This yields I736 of 2.23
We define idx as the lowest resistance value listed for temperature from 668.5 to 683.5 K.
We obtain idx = 2.77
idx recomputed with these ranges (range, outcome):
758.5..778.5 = 1.55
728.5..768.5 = 1.14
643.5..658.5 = 2.5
